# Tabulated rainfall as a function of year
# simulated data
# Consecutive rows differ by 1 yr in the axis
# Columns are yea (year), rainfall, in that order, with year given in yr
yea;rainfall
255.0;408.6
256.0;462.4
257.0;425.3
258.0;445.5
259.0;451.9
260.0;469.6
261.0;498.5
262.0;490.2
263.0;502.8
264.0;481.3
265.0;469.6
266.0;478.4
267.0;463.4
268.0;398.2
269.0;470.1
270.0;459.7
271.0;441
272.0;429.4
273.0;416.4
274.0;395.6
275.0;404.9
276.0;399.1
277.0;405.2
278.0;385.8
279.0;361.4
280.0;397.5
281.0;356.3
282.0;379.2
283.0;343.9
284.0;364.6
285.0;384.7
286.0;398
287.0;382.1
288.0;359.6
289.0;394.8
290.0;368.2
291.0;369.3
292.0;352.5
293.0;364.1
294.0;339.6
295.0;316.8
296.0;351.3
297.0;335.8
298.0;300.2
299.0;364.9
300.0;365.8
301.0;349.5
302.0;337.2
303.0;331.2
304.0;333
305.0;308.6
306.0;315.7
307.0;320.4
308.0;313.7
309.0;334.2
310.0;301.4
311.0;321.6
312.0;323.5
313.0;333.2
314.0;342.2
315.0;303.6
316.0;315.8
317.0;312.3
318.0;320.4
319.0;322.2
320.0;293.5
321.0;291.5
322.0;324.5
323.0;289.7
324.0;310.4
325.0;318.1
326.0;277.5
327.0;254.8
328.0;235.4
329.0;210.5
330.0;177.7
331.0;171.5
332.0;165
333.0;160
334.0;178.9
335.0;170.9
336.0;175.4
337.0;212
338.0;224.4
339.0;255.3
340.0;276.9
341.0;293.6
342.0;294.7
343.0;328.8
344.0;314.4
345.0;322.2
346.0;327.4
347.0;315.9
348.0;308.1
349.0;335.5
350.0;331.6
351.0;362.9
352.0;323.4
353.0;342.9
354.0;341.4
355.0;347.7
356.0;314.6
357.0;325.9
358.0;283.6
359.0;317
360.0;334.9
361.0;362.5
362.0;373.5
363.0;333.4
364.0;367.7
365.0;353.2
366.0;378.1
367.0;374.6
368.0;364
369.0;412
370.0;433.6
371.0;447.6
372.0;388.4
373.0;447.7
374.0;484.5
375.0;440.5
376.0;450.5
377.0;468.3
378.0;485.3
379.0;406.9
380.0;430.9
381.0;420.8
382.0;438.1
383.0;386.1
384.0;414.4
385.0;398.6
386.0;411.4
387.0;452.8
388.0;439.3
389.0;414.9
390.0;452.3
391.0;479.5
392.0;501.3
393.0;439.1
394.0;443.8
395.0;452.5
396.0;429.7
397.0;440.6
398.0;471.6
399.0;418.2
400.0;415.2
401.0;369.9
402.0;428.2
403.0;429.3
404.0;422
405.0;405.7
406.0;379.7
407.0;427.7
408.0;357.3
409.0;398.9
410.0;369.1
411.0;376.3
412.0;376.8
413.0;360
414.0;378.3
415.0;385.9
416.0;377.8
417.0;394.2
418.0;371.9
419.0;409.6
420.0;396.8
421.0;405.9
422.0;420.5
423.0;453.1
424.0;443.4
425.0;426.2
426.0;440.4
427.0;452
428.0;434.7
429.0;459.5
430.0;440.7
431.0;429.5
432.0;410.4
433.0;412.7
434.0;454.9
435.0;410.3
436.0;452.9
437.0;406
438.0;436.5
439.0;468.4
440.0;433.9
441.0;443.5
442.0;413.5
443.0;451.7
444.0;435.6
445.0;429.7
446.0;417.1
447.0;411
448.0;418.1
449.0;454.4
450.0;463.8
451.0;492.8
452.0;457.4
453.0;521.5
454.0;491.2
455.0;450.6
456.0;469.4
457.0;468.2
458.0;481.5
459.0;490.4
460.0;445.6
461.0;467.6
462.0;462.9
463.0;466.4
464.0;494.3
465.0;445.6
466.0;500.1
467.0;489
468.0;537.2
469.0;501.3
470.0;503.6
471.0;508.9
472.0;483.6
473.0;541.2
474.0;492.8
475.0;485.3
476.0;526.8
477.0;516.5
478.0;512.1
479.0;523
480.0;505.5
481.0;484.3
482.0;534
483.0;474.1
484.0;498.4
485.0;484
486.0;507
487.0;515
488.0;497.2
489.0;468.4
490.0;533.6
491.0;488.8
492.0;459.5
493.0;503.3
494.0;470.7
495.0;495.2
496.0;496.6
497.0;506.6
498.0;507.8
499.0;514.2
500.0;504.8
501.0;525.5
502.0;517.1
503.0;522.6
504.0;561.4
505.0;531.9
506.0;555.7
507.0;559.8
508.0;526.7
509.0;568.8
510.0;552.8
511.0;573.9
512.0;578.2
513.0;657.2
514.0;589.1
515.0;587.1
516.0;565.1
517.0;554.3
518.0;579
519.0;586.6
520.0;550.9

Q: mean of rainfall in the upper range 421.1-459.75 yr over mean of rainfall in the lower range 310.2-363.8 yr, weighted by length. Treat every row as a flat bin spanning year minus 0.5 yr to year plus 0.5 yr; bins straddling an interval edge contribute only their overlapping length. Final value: 1.5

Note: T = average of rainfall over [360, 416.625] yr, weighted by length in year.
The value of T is 413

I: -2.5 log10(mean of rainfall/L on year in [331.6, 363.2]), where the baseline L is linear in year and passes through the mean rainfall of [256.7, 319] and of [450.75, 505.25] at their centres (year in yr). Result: 0.39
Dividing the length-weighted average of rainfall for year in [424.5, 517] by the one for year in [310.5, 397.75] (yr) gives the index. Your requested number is 1.42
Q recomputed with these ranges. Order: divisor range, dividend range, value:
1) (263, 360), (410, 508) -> 1.41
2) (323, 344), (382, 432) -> 1.76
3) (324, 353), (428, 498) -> 1.80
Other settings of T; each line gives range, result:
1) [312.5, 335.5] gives 264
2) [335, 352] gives 290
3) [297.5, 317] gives 327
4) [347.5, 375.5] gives 365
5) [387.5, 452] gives 424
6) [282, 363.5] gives 310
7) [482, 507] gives 507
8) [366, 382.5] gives 429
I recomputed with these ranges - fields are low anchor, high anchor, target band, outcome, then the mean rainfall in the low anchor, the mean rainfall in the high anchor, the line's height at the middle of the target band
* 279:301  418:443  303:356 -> 0.299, 361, 431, 381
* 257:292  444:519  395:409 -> 0.136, 417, 505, 471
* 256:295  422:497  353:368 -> 0.266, 412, 471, 439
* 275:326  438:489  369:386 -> -0.067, 342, 479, 407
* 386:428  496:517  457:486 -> 0.018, 417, 549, 503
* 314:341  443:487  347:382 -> -0.195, 254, 482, 316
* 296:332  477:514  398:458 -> 0.037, 303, 521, 440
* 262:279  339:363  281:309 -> 0.154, 437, 324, 402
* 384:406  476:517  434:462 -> 0.068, 432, 525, 481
